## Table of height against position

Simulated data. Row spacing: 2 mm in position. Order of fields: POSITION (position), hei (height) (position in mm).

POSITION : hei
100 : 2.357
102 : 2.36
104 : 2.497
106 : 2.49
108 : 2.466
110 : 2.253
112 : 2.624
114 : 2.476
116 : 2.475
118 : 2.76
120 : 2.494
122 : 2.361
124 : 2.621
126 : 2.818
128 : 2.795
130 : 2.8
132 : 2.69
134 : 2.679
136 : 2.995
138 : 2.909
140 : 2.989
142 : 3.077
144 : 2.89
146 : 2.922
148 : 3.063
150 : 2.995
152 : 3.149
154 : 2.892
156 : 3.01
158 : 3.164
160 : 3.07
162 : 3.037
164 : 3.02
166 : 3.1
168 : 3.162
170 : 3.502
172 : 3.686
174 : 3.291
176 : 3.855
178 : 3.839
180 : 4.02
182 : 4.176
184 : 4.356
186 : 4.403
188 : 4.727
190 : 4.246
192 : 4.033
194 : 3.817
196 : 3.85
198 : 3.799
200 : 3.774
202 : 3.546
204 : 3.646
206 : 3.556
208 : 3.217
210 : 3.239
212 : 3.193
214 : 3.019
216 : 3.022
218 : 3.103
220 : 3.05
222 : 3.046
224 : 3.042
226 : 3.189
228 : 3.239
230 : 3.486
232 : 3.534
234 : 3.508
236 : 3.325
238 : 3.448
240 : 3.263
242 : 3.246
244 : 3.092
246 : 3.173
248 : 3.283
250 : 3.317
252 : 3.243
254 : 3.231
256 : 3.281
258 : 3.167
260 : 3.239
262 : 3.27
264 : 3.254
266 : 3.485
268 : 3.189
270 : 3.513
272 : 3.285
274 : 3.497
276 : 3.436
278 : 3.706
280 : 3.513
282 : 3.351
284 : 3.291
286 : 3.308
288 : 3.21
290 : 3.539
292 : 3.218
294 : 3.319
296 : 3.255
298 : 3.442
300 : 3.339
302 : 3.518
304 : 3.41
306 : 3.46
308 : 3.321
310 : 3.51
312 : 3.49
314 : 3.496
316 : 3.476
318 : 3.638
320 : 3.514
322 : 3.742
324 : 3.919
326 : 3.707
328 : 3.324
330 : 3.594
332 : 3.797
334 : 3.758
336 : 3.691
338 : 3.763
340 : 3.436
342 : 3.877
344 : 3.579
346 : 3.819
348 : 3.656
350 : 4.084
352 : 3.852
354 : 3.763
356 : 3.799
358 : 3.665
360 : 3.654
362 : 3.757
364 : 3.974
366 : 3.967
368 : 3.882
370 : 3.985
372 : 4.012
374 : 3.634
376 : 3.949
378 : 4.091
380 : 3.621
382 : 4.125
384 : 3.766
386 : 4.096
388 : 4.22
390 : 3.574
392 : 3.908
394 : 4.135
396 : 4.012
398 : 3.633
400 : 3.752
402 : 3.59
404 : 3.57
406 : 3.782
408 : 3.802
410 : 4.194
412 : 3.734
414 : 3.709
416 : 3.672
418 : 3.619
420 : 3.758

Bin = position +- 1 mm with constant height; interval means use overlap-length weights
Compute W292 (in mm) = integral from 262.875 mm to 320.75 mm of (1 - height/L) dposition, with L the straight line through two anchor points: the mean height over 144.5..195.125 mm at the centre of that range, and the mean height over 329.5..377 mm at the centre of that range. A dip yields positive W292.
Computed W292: 4.58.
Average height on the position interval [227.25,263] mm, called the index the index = 3.3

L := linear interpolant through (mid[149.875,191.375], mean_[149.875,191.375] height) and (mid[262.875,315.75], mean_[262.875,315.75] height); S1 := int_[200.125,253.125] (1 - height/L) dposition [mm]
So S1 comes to 3.2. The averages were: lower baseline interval 3.57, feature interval 3.28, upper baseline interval 3.4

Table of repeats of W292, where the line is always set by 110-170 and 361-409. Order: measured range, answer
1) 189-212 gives -4.2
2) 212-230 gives 0.4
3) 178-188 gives -4.0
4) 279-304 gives 0.9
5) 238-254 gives 0.3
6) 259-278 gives 0.1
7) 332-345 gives -0.1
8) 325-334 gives 0.0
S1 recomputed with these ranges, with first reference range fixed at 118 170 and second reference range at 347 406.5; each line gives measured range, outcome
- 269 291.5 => 0.29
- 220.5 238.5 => -0.23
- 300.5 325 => 0.39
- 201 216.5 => -0.68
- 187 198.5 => -3.62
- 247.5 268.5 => 0.64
